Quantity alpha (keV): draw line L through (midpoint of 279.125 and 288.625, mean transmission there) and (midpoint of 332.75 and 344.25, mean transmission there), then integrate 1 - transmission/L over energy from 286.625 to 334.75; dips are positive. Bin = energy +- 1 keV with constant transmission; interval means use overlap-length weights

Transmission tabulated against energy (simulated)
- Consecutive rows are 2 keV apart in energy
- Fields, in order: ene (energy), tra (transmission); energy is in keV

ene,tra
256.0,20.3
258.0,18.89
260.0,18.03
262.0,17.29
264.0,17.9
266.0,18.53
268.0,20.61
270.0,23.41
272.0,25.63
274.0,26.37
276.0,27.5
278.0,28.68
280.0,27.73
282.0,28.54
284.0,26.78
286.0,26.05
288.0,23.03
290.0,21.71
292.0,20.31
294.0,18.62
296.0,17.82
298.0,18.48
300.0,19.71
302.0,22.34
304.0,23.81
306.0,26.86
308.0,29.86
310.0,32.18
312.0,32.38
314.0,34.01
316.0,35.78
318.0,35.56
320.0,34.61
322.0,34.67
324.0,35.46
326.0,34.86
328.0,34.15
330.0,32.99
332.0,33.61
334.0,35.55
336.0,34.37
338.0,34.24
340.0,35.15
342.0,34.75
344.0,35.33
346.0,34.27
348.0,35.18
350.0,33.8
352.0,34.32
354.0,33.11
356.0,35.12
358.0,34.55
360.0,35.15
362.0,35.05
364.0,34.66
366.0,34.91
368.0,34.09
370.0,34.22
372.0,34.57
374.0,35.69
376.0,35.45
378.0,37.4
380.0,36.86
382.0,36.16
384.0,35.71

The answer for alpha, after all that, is 3.5 keV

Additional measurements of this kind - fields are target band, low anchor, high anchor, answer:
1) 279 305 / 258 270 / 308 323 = 3.85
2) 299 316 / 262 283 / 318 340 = 1.44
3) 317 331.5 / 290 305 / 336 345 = -2.66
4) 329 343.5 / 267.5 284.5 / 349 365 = -0.91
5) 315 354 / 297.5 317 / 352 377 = -4.56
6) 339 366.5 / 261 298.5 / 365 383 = -1.72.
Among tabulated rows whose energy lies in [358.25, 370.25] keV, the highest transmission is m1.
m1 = 35.15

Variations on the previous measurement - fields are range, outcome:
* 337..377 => 35.69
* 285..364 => 35.78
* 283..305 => 26.78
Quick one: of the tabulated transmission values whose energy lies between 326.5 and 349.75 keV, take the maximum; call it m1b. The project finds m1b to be 35.55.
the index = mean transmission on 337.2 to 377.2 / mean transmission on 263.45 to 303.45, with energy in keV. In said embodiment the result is 1.51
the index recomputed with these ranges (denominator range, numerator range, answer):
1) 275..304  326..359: 1.47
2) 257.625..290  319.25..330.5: 1.47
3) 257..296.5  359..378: 1.54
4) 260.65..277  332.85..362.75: 1.57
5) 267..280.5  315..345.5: 1.36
